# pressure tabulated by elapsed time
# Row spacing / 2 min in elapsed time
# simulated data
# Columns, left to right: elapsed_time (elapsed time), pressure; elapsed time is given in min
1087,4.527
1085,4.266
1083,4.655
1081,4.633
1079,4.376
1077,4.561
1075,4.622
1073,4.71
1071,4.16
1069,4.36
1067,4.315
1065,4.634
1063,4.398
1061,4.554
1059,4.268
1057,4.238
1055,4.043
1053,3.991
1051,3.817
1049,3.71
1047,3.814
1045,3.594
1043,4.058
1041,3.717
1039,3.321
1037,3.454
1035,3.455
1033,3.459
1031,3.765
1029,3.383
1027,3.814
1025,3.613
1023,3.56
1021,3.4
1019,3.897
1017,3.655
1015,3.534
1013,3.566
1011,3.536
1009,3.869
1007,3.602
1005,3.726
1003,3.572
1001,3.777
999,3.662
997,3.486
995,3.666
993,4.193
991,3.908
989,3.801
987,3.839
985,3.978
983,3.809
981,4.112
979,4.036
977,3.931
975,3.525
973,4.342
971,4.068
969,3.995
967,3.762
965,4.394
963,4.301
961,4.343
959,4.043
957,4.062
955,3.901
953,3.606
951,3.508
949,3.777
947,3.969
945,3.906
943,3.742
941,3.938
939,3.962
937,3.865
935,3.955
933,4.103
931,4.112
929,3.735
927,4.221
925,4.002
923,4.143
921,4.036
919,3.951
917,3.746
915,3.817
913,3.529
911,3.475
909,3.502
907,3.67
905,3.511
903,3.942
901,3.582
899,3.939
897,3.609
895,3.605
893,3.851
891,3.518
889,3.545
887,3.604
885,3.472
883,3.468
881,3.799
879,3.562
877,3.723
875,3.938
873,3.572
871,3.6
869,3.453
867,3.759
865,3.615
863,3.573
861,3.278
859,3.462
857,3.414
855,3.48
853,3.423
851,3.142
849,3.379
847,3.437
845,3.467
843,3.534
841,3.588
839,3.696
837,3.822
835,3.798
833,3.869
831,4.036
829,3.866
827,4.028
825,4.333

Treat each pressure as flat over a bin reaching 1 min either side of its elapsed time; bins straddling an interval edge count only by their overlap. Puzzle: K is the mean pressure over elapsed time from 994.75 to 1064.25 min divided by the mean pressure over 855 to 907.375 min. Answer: 1.0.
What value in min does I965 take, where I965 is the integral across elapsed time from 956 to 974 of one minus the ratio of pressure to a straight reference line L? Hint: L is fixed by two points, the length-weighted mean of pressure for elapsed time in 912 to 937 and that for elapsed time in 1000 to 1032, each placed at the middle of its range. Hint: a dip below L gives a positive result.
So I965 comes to -1.6 min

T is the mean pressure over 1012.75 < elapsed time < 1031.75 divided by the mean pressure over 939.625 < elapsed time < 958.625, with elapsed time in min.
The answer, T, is 0.94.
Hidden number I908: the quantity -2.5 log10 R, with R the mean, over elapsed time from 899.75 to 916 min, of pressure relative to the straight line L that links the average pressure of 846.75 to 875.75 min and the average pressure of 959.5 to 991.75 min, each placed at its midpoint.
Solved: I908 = 0.02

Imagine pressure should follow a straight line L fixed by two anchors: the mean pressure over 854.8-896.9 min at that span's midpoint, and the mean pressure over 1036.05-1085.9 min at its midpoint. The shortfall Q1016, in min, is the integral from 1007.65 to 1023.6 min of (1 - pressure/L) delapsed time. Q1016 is 1.6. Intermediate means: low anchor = 3.59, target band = 3.63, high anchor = 4.17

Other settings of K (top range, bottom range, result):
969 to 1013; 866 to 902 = 1.05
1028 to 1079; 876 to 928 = 1.08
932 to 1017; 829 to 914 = 1.07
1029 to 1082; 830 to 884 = 1.13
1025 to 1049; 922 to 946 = 0.91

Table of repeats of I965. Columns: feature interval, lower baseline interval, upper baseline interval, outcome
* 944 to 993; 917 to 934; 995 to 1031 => -1.7 min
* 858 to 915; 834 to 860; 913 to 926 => 1.7 min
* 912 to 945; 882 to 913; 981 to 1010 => -2.3 min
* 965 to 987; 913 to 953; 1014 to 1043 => -1.2 min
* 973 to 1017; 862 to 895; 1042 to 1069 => 1.9 min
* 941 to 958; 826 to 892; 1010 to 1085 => -0.2 min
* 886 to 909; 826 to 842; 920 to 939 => 1.7 min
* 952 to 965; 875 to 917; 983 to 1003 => -1.1 min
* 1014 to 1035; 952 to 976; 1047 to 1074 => 2.8 min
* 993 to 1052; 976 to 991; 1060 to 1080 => 7.4 min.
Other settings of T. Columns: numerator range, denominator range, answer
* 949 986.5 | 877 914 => 1.10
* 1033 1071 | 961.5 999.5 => 1.01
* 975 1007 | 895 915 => 1.05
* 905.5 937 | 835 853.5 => 1.10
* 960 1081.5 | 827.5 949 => 1.06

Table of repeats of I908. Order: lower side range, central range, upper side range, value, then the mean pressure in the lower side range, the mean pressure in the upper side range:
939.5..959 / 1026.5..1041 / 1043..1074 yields 0.163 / 3.84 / 4.17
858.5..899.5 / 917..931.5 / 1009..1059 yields -0.104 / 3.61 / 3.7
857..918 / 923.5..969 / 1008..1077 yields -0.068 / 3.62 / 3.9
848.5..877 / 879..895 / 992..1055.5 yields -0.020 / 3.52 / 3.68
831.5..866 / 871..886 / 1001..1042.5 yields -0.029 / 3.54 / 3.6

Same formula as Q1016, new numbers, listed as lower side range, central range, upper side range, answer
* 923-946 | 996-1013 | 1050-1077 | 2.1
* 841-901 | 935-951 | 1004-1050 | -1.2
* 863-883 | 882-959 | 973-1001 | -1.0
